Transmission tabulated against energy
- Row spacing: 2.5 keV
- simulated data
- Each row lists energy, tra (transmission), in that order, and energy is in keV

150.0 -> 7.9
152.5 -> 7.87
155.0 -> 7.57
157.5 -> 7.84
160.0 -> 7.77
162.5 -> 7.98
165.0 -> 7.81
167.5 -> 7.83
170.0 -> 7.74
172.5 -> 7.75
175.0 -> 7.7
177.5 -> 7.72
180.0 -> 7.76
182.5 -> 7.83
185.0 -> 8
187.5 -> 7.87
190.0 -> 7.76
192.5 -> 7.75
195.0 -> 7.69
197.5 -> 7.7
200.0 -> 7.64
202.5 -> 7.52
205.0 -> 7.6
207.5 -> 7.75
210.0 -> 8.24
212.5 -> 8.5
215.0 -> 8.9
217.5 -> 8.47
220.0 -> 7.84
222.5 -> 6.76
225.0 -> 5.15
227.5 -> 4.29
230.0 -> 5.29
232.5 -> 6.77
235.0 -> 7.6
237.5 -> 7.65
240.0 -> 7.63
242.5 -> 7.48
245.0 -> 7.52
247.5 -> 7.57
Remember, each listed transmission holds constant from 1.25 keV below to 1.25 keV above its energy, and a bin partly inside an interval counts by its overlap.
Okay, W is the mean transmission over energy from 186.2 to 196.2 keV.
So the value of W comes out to 7.77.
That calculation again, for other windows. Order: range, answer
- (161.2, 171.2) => 7.84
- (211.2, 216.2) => 8.69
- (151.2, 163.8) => 7.81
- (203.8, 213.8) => 8.03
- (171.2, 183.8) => 7.75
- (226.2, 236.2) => 5.98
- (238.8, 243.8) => 7.55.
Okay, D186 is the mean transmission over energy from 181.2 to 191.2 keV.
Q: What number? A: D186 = 7.86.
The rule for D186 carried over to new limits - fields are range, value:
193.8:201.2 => 7.68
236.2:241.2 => 7.64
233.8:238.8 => 7.63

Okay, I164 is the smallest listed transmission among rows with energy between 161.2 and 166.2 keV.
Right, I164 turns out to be 7.81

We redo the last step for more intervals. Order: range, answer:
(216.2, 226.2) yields 5.15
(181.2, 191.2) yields 7.76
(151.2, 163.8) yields 7.57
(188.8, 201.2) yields 7.64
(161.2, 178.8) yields 7.7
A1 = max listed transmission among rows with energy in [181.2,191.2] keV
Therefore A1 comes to 8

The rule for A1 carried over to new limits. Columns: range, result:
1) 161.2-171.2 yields 7.98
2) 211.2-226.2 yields 8.9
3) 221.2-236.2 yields 7.6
